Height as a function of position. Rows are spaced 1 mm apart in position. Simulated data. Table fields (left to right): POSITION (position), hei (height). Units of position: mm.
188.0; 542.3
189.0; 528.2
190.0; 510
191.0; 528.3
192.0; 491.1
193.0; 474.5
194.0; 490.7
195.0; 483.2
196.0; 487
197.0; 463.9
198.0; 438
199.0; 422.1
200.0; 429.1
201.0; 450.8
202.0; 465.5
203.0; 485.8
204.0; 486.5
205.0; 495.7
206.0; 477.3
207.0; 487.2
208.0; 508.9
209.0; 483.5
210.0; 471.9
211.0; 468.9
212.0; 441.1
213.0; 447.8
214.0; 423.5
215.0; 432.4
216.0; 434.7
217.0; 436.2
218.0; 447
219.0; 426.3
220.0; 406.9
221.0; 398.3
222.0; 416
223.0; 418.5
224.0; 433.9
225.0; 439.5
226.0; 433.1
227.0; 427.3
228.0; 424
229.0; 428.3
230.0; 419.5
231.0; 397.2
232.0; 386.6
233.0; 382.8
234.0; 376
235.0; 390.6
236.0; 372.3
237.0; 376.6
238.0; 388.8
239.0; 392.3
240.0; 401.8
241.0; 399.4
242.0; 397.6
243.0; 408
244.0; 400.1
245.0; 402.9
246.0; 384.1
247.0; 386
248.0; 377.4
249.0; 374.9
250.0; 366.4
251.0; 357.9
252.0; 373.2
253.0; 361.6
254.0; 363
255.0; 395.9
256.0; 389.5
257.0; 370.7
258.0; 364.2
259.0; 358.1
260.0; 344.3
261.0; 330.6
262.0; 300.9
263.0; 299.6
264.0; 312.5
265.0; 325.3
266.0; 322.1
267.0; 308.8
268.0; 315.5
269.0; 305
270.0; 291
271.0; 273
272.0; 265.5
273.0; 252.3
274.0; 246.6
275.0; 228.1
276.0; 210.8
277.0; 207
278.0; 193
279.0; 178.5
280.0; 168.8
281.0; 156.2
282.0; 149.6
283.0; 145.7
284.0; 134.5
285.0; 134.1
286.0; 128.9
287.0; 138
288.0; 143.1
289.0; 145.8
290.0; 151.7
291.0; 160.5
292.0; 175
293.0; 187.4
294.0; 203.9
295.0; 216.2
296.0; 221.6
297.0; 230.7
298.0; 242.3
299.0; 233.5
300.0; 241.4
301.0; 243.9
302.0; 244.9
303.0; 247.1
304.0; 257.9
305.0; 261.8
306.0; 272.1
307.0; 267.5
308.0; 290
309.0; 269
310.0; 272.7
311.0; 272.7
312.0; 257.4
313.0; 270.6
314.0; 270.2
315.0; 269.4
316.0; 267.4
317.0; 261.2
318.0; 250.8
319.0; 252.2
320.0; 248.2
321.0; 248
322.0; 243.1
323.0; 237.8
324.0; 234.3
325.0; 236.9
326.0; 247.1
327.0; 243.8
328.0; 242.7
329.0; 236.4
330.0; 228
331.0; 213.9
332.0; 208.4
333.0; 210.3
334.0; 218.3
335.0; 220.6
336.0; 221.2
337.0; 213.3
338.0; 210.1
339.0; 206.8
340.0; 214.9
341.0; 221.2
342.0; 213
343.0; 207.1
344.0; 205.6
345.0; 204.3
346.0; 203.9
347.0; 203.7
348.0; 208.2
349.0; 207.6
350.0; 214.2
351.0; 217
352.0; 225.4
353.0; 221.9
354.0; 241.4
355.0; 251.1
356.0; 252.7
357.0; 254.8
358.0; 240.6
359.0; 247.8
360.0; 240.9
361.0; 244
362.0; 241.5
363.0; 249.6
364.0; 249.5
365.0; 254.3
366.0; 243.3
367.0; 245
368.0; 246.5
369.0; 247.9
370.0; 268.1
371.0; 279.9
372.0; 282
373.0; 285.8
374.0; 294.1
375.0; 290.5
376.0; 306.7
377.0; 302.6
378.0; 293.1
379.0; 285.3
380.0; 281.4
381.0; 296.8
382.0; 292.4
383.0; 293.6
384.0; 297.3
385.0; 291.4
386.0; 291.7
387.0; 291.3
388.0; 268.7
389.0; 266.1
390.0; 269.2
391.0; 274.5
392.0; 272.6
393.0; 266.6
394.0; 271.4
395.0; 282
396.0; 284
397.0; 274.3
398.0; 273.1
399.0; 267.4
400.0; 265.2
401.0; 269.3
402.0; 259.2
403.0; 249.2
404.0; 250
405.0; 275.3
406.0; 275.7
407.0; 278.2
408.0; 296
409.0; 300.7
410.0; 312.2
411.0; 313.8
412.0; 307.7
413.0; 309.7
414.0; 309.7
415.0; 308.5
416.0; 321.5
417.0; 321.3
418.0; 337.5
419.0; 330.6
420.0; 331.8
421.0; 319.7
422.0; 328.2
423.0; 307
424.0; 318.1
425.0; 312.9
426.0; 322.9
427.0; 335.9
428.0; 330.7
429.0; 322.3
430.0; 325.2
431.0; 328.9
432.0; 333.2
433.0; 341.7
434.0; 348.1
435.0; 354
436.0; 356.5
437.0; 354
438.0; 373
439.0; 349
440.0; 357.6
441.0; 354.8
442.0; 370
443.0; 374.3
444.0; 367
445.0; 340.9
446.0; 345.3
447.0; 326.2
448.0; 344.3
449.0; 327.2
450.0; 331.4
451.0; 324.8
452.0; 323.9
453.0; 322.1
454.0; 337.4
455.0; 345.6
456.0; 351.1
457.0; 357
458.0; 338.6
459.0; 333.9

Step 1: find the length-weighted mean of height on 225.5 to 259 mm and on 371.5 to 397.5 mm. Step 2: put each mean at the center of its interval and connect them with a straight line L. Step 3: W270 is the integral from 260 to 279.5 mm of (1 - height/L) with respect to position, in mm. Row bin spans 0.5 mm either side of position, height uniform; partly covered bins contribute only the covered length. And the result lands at 5.1 mm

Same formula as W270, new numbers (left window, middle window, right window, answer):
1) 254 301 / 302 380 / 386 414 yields 4.79 mm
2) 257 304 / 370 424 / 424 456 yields 3.72 mm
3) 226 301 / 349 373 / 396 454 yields 5.00 mm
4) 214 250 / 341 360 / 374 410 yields 5.41 mm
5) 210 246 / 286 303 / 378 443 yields 8.00 mm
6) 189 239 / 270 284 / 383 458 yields 6.86 mm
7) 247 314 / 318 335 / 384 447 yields 2.62 mm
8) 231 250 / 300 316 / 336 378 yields 2.05 mm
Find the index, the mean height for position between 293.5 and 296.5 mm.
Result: 214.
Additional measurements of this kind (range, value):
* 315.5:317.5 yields 264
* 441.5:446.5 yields 360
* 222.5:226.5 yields 431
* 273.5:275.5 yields 237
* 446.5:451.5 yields 331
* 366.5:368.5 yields 246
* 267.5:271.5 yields 296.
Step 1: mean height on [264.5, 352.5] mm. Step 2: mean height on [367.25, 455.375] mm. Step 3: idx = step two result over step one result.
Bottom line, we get 1.36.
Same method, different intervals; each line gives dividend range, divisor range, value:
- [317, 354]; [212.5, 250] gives 0.55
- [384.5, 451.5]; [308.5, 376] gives 1.29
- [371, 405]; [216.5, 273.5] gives 0.75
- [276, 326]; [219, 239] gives 0.54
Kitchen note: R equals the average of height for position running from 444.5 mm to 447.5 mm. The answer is 337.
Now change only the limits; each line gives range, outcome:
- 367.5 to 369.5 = 247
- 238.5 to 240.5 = 397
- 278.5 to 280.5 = 174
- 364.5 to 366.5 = 249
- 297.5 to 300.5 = 239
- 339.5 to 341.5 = 218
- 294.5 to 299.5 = 229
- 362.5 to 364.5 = 250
